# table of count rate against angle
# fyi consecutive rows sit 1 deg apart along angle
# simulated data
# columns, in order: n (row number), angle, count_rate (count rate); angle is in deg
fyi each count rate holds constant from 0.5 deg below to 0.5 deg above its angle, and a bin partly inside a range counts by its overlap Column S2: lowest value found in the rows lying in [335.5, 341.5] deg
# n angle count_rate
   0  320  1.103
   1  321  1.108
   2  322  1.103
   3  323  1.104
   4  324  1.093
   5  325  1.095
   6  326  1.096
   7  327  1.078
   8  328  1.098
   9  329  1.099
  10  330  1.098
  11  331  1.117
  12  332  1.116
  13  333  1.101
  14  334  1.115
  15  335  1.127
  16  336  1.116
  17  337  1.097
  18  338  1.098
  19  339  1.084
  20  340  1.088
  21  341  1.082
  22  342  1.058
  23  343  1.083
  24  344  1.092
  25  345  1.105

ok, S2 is 1.082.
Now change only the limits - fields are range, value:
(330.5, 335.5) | 1.101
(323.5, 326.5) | 1.093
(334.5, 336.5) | 1.116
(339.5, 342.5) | 1.058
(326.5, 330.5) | 1.078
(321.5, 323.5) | 1.103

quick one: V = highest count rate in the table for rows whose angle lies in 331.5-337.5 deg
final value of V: 1.127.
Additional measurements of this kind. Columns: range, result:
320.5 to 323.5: 1.108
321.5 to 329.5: 1.104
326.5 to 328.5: 1.098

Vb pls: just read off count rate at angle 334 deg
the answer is 1.115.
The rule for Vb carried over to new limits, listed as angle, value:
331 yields 1.117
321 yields 1.108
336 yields 1.116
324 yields 1.093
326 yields 1.096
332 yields 1.116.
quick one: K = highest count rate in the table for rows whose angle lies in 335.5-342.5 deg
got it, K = 1.116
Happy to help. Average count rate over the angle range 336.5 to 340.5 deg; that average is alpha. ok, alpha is 1.09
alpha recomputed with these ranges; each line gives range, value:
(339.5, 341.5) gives 1.08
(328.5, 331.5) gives 1.1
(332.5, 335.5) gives 1.11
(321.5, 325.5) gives 1.1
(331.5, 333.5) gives 1.11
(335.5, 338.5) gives 1.1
